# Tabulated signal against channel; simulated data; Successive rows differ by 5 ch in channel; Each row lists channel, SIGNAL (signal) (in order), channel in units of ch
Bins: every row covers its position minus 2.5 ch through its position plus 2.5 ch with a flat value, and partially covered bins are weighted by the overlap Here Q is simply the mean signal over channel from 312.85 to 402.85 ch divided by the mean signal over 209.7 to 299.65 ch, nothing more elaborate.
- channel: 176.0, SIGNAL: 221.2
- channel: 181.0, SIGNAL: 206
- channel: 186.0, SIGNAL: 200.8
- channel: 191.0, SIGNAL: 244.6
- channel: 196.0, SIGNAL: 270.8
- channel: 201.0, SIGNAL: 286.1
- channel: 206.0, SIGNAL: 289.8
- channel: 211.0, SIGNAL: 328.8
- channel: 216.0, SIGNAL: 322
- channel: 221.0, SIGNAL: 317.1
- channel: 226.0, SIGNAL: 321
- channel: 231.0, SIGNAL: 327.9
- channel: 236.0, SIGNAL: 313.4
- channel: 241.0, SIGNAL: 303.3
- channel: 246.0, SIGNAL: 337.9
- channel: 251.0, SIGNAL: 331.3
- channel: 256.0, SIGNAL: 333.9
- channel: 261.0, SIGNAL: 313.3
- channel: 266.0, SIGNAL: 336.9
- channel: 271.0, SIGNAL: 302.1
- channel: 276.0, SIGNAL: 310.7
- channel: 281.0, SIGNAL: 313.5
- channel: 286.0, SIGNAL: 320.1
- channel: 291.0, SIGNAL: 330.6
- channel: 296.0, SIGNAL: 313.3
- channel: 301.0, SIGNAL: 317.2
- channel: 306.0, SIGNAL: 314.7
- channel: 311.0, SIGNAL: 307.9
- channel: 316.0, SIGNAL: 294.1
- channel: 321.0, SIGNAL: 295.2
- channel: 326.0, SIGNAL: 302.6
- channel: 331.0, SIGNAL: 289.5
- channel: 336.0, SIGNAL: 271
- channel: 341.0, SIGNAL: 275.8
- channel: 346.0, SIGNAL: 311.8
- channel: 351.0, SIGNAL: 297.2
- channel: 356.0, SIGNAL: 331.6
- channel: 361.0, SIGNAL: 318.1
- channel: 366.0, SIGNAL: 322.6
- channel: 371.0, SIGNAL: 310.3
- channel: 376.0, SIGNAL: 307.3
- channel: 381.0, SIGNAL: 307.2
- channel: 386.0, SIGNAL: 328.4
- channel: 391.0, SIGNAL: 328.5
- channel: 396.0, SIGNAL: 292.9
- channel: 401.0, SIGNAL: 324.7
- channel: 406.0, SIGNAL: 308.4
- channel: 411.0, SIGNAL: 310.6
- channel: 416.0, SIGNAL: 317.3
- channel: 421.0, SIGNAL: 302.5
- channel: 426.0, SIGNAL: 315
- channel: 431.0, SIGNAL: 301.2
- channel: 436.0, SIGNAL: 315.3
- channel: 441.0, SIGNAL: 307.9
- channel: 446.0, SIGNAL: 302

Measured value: 0.95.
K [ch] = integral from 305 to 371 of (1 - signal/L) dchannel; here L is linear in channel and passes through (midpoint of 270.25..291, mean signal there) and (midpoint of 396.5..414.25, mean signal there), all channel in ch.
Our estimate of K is 2.3 ch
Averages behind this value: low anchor 315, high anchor 312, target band 302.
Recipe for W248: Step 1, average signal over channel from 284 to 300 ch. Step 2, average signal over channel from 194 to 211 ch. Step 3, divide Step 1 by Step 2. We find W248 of 1.1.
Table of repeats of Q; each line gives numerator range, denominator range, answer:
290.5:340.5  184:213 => 1.11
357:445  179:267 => 1.05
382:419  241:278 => 0.98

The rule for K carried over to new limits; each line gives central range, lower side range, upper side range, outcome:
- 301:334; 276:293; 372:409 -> 1.69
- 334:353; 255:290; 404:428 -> 1.54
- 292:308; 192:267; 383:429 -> -0.14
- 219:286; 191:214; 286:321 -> -4.40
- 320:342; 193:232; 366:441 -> 1.64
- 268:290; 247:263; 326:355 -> 0.29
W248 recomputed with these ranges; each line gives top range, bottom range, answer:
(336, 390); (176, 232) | 1.11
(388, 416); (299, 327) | 1.03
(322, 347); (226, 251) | 0.90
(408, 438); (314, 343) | 1.08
